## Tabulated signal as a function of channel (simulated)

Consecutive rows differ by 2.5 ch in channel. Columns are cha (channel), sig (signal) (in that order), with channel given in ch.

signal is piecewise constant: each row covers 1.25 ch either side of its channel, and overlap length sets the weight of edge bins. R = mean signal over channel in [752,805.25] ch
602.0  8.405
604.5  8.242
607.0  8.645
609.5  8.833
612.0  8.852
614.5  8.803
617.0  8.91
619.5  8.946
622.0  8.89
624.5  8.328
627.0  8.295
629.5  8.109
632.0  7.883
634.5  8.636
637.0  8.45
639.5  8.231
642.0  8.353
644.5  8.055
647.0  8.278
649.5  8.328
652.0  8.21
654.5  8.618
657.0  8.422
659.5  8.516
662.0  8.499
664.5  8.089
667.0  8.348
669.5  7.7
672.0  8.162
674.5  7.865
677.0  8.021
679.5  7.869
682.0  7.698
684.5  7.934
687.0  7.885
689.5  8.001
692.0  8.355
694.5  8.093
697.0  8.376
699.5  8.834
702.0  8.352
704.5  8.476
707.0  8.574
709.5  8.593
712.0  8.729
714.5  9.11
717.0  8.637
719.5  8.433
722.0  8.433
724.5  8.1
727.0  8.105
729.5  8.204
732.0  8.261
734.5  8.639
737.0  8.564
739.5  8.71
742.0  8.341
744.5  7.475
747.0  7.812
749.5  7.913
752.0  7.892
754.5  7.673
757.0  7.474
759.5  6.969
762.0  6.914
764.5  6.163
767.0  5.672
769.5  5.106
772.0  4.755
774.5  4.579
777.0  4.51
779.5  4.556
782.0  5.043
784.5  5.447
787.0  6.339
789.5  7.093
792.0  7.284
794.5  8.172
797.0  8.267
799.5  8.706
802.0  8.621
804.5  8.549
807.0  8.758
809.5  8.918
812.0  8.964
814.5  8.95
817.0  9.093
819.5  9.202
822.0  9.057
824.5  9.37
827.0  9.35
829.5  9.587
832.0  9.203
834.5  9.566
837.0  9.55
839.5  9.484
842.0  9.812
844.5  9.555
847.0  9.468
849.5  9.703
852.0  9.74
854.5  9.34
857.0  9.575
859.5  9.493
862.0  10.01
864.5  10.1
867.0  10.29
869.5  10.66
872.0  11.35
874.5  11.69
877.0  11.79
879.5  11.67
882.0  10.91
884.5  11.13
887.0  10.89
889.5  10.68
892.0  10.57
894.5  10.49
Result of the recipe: 6.58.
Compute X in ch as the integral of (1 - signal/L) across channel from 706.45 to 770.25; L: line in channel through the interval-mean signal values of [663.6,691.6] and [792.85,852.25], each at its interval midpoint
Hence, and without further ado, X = 4.24 ch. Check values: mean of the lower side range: 7.97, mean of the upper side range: 9.13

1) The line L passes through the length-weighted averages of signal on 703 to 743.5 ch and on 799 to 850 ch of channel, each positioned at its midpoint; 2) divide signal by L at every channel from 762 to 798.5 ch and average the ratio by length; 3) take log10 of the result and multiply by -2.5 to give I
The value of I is 0.43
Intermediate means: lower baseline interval 8.49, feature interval 5.98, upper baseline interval 9.21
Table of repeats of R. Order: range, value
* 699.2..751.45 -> 8.38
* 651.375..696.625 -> 8.13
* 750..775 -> 6.42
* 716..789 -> 7.05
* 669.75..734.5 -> 8.28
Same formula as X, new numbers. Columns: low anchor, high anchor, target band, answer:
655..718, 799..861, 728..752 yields 1.3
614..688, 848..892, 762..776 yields 6.0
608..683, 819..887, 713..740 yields 1.6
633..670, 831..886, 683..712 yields 1.4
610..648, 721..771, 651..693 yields 0.1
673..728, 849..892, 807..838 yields 2.2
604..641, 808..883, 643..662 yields 0.8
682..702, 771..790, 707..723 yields -2.7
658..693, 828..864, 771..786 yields 6.9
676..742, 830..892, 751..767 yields 3.4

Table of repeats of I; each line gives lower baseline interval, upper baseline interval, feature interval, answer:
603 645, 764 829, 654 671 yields -0.01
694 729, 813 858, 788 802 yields 0.15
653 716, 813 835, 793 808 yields 0.07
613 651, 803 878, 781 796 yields 0.38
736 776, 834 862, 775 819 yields 0.10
